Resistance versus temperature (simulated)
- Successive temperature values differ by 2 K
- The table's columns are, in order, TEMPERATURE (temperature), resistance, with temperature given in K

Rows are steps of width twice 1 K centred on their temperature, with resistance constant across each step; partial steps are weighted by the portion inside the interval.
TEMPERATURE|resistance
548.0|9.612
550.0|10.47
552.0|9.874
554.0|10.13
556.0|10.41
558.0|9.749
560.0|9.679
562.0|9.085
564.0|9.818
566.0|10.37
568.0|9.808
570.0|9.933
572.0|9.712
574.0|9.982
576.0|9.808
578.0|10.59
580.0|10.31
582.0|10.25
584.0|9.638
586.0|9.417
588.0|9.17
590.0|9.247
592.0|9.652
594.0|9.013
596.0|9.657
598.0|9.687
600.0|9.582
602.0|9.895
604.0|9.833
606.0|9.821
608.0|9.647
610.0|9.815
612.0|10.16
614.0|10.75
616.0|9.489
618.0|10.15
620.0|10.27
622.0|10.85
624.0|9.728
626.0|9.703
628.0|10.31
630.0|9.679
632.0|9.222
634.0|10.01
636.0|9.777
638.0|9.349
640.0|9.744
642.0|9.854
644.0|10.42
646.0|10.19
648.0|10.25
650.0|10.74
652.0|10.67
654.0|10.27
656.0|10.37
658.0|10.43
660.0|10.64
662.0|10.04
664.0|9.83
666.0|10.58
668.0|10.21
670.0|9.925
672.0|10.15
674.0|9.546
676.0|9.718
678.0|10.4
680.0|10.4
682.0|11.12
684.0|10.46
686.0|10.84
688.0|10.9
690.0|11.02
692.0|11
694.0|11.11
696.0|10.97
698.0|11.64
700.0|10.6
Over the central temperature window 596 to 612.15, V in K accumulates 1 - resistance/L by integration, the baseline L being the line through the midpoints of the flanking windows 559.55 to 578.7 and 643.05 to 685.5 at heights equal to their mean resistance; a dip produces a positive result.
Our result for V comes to 0.4 K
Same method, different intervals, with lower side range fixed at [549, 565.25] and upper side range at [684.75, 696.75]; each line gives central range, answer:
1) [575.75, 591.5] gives 0.5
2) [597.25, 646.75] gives 2.4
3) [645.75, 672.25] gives 1.0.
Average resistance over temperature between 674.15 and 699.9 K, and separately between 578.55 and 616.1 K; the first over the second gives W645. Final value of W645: 1.10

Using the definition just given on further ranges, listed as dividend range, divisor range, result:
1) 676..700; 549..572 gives 1.09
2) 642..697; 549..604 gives 1.06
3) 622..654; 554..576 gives 1.01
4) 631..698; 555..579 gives 1.04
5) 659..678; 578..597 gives 1.05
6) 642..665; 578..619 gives 1.06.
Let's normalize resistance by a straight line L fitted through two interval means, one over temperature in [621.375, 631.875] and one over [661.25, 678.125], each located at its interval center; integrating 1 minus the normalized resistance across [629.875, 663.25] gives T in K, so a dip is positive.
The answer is -0.4 K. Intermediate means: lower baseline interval 9.96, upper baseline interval 10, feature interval 10.1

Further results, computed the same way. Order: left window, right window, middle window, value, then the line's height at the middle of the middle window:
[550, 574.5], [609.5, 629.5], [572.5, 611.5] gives 1.1 K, 10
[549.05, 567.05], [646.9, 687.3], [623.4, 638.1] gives 0.7 K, 10.2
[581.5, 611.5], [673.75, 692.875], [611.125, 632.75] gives -0.3 K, 9.9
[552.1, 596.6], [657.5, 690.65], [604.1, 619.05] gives 0.1 K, 10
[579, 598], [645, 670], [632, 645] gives 0.4 K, 10.1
